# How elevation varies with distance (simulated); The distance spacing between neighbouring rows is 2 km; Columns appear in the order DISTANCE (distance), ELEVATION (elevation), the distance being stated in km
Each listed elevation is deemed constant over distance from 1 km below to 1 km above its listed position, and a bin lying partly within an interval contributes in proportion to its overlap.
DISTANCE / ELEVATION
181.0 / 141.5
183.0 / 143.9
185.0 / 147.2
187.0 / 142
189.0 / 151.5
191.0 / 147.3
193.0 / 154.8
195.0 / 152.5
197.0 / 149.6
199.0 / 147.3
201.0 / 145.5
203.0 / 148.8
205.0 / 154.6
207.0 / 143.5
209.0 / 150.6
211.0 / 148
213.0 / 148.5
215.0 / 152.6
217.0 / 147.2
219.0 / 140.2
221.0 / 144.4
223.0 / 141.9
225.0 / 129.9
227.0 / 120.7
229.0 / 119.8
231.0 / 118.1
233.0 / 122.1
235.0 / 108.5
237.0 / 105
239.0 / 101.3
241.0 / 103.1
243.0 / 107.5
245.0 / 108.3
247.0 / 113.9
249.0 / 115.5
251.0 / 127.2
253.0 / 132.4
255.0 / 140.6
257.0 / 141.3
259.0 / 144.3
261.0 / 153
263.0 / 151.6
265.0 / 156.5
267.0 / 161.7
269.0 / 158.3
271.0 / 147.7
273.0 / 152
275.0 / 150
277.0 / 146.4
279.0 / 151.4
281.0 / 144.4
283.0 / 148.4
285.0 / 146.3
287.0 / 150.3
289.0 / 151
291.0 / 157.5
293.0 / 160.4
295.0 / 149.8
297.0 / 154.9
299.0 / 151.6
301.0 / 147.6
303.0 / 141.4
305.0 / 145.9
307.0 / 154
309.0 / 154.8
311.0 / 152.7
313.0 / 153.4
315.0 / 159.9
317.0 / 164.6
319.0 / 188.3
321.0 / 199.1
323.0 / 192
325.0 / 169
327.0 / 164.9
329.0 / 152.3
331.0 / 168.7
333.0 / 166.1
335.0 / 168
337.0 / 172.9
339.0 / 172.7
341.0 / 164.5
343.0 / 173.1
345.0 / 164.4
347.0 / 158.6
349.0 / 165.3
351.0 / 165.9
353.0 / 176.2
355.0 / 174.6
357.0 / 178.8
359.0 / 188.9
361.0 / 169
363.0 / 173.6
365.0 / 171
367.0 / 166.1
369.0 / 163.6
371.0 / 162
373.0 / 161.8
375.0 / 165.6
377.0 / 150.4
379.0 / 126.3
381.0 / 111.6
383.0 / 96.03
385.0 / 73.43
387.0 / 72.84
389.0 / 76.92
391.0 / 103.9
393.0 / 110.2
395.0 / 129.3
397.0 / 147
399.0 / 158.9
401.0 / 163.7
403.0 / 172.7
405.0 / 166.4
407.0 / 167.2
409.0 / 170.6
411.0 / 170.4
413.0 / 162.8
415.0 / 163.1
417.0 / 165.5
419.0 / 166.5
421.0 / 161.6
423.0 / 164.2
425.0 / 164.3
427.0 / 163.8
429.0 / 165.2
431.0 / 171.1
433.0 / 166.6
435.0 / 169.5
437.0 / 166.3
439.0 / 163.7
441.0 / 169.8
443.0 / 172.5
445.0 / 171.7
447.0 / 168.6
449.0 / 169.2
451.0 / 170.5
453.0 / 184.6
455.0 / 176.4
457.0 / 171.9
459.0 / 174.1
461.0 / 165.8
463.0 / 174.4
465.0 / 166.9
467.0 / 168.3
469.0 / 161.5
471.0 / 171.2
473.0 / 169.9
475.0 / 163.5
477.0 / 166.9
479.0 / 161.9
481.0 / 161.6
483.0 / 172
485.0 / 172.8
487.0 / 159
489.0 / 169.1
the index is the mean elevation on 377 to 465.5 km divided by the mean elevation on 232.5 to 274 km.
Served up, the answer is 1.2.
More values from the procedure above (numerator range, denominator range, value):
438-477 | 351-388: 1.14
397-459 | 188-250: 1.26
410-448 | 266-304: 1.10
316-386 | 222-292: 1.20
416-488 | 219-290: 1.25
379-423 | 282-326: 0.87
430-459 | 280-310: 1.14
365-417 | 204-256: 1.10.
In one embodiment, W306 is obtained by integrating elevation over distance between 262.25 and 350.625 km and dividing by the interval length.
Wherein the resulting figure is 159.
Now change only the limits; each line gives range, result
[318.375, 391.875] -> 156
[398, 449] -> 167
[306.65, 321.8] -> 166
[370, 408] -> 132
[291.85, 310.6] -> 151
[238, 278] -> 136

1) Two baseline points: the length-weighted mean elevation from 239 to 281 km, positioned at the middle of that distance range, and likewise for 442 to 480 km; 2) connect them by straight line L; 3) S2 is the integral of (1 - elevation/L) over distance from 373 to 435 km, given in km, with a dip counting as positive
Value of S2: 6.0 km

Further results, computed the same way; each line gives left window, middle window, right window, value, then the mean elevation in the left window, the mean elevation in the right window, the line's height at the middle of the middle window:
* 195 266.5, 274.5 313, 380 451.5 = -2.95 km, 134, 151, 140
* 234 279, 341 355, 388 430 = -2.16 km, 133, 153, 145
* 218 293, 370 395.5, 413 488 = 6.23 km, 136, 168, 157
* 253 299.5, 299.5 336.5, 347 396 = -4.06 km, 150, 143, 147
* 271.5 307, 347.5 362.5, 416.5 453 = -1.47 km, 150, 168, 158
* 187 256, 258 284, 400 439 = -1.71 km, 134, 166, 142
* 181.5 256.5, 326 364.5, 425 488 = -4.21 km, 135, 169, 153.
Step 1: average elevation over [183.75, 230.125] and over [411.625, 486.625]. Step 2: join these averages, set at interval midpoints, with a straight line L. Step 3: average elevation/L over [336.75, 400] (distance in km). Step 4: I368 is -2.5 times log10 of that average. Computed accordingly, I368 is 0.084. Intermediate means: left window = 145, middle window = 148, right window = 168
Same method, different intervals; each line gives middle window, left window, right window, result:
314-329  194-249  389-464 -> -0.19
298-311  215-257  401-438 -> -0.07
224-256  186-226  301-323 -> 0.28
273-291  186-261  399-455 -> -0.04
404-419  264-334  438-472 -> 0.00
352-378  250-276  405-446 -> -0.06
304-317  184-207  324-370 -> 0.07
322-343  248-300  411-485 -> -0.10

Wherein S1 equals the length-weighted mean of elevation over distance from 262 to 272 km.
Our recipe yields 155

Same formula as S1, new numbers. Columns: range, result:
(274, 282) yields 148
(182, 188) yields 144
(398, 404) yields 165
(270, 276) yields 150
